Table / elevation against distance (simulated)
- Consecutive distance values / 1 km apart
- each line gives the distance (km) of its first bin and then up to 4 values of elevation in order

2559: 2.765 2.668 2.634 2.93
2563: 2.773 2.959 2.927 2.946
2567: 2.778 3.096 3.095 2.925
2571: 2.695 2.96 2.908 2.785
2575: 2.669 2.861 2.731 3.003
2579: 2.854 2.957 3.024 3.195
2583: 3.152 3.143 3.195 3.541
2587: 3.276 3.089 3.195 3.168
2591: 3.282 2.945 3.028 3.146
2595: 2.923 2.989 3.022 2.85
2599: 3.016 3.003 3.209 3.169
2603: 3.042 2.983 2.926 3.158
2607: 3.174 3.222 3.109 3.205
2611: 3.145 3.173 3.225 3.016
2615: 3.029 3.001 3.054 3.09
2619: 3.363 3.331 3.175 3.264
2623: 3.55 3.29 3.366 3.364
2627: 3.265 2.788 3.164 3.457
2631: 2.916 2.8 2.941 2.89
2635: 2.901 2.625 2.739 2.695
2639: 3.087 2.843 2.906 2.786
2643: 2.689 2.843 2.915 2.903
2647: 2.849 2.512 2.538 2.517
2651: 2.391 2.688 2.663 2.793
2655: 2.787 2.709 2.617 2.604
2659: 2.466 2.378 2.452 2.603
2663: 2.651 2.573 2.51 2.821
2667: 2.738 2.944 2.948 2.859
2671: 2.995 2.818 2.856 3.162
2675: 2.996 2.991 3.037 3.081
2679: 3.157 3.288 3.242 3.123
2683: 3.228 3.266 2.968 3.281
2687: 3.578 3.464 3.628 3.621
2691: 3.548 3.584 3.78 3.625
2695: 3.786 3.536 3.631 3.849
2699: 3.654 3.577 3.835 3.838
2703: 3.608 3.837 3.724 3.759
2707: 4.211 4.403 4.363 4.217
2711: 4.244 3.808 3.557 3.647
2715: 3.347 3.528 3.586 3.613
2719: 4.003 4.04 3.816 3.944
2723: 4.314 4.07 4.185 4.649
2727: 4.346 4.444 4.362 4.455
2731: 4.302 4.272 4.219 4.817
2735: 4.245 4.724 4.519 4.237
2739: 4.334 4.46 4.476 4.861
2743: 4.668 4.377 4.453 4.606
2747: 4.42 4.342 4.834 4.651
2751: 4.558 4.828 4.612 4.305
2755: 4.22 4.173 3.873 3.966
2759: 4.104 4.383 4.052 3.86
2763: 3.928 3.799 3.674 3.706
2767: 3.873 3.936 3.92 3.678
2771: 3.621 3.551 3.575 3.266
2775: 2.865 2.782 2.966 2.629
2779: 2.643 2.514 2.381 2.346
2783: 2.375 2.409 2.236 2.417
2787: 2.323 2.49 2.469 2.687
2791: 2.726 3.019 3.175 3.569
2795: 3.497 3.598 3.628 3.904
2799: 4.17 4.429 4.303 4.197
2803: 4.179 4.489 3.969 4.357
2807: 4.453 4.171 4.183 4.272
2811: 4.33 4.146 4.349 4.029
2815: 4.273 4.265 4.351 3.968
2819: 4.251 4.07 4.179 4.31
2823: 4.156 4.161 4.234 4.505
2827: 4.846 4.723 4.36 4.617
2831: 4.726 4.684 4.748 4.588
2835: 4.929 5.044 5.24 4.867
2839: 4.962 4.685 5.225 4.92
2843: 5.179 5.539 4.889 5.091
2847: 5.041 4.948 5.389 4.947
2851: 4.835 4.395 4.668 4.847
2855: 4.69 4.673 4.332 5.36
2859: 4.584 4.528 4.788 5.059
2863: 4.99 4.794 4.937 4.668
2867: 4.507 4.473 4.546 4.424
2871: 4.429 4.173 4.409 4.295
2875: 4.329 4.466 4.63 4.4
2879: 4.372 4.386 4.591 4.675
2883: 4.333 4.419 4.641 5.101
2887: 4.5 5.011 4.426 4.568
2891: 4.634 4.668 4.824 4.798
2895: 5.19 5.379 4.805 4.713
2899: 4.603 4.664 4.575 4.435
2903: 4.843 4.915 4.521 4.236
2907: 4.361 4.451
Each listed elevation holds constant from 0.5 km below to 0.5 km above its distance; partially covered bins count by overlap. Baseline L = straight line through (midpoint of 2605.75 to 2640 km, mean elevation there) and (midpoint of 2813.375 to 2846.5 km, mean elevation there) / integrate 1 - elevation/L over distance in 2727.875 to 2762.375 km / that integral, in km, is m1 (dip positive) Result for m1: -3.5 km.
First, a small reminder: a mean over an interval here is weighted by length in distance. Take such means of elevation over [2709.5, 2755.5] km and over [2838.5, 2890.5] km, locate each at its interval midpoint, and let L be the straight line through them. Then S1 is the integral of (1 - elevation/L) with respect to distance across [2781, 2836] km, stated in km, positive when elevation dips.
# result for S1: 7.9 km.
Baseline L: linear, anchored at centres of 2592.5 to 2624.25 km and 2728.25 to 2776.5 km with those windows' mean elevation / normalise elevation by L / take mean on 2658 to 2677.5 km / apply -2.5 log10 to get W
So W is 0.268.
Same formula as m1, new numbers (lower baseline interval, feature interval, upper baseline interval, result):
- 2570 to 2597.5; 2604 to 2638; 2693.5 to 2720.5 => 1.6 km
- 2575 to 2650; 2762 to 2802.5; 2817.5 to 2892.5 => 9.1 km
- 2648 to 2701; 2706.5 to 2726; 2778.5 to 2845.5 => -3.6 km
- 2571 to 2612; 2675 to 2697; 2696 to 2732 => 2.3 km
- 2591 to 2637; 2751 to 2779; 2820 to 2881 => 2.2 km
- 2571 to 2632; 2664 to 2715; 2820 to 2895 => 3.0 km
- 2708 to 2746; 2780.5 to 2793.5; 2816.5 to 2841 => 5.5 km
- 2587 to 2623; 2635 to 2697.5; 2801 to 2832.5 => 9.1 km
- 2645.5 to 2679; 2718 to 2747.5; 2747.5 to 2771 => -4.7 km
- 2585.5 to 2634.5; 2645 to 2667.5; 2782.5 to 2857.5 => 4.9 km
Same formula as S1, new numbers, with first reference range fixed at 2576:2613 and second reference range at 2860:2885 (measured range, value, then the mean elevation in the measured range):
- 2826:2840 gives -1.4 km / 4.78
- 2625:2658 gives 4.9 km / 2.84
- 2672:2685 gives 1.6 km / 3.1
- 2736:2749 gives -2.1 km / 4.5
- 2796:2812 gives 0.0 km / 4.18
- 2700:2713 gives -1.0 km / 3.95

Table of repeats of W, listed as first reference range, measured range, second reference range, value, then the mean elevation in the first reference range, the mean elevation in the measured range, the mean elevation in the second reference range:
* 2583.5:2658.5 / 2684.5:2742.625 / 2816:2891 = -0.09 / 3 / 3.97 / 4.65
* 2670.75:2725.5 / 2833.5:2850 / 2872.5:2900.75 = -0.15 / 3.6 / 5.03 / 4.64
